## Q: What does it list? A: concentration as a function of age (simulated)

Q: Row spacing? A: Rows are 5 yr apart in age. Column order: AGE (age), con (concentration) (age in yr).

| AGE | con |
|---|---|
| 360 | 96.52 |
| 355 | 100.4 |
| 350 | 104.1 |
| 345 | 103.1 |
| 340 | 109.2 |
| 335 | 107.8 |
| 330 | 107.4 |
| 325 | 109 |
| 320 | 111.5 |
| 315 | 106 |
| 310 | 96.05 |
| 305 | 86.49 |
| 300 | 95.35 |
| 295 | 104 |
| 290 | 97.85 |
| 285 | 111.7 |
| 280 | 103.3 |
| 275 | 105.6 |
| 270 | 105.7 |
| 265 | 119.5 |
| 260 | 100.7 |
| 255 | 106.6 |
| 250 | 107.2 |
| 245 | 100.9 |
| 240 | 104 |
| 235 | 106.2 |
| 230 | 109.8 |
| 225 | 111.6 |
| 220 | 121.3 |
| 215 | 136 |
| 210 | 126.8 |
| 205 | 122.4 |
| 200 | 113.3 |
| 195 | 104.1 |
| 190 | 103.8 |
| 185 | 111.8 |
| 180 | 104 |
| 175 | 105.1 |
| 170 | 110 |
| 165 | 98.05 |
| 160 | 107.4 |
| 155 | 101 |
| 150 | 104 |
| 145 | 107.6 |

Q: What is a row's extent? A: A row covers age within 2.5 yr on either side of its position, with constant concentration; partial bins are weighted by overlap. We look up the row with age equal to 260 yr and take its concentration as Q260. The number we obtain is 100.7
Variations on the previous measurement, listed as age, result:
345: 103.1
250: 107.2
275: 105.6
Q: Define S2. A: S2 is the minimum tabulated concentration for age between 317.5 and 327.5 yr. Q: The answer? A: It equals 109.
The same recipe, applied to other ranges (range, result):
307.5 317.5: 96.05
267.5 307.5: 86.49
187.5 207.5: 103.8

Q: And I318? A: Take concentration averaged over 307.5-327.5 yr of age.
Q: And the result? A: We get 106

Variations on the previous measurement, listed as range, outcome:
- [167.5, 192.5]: 107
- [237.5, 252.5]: 104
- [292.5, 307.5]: 95.3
